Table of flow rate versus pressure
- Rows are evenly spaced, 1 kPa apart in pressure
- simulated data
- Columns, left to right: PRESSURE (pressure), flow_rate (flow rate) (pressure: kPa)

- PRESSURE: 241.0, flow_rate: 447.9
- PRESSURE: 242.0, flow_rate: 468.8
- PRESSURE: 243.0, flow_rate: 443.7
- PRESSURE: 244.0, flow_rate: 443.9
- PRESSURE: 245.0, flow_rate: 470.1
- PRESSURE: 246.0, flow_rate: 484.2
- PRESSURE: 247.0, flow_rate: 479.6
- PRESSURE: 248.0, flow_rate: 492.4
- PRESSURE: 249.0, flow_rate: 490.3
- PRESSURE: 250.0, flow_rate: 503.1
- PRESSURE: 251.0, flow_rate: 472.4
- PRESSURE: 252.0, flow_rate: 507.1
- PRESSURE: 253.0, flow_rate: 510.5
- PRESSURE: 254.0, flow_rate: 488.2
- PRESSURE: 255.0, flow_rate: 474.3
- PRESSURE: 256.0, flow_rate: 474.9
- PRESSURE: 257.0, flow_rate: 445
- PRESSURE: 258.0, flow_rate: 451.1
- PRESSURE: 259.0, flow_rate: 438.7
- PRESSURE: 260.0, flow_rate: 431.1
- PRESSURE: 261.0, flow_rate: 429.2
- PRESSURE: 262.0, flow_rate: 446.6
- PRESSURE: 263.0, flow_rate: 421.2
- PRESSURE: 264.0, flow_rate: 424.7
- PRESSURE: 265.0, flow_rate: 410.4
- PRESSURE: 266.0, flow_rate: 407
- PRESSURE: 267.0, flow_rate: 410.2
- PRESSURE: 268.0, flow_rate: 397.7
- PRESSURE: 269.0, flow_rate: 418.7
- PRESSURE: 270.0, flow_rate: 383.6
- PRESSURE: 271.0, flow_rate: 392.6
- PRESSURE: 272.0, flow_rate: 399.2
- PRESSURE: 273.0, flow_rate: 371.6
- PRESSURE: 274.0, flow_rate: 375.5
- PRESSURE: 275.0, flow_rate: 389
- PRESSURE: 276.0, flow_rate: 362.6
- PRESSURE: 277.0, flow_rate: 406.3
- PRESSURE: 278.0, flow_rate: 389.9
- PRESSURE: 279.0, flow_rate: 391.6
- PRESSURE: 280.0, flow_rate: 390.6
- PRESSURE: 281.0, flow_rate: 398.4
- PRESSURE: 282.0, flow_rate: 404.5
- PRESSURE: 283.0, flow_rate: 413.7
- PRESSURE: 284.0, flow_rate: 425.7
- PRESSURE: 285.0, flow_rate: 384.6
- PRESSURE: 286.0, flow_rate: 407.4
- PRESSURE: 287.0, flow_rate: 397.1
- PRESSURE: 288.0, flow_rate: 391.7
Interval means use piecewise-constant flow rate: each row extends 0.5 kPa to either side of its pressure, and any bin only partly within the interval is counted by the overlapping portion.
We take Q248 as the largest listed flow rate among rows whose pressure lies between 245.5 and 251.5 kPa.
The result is 503.1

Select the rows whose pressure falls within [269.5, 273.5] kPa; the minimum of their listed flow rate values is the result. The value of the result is 371.6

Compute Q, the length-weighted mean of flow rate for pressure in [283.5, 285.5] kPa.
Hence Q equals 405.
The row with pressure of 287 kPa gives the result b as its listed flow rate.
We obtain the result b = 397.1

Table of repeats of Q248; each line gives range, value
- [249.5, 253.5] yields 510.5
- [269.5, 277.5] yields 406.3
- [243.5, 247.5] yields 484.2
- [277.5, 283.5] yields 413.7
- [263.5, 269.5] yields 424.7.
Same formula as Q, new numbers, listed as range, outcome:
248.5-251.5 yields 489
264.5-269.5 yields 409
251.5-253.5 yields 509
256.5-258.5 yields 448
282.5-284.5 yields 420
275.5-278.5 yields 386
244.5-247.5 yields 478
